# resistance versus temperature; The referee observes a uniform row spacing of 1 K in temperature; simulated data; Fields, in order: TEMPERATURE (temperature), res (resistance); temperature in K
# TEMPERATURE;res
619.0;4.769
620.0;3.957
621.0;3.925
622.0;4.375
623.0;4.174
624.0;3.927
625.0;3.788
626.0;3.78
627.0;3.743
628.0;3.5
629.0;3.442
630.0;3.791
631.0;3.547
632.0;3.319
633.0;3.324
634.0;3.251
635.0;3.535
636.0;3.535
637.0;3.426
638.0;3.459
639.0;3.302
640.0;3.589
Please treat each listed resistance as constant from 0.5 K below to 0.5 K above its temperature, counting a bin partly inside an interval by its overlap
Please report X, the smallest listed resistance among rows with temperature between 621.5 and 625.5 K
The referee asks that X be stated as 3.788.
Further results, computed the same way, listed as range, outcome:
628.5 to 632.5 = 3.319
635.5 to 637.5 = 3.426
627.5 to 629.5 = 3.442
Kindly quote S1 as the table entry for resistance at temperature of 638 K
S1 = 3.459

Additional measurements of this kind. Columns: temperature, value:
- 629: 3.442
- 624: 3.927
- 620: 3.957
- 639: 3.302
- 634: 3.251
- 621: 3.925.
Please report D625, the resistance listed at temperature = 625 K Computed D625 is 3.788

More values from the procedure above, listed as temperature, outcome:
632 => 3.319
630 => 3.791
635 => 3.535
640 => 3.589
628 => 3.5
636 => 3.535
